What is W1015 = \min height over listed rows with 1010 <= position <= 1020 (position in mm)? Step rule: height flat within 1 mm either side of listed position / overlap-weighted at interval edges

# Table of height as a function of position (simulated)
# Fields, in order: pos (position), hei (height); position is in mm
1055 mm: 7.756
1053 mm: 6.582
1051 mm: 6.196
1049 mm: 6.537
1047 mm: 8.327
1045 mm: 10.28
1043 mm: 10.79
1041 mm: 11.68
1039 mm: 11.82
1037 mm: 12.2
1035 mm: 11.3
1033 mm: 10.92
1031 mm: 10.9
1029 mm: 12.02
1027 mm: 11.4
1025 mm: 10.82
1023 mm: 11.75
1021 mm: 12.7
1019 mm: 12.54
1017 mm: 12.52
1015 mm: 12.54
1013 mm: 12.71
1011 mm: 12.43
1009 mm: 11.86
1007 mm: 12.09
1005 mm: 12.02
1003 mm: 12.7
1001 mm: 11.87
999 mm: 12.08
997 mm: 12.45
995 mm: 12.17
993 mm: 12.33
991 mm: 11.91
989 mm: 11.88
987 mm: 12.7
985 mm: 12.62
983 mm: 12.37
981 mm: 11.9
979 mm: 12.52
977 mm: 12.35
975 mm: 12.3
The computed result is 12.43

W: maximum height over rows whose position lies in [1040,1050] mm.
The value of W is 11.68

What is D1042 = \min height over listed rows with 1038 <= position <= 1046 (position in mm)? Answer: 10.28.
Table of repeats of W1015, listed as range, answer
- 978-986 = 11.9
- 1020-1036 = 10.82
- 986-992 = 11.88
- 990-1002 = 11.87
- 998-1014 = 11.86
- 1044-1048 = 8.327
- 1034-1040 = 11.3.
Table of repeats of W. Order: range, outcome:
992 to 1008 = 12.7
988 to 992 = 11.91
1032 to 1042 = 12.2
